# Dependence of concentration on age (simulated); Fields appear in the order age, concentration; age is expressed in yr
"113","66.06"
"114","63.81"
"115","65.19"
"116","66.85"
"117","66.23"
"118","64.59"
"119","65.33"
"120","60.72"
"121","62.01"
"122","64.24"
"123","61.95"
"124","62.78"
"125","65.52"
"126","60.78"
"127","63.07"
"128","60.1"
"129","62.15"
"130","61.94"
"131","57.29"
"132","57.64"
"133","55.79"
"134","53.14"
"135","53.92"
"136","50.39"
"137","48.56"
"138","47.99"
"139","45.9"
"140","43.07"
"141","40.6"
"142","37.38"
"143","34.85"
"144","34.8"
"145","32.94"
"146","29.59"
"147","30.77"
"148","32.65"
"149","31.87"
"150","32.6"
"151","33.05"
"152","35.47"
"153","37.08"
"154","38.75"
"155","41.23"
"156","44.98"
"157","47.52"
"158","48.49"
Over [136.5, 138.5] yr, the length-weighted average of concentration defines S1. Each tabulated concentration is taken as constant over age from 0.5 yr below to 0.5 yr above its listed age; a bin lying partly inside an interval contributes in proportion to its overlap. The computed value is 48.3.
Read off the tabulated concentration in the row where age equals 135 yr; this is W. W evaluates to 53.92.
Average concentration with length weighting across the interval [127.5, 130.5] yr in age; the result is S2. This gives 61.4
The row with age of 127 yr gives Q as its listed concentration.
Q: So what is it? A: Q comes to 63.07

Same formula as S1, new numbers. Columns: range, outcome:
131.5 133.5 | 56.7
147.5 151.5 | 32.5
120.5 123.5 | 62.7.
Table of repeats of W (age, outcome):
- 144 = 34.8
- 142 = 37.38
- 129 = 62.15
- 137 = 48.56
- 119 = 65.33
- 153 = 37.08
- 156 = 44.98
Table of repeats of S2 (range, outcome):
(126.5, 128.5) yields 61.6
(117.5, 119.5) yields 65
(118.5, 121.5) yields 62.7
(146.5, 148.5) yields 31.7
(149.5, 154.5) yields 35.4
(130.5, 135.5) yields 55.6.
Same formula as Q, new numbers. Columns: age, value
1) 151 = 33.05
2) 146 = 29.59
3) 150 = 32.6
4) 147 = 30.77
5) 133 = 55.79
